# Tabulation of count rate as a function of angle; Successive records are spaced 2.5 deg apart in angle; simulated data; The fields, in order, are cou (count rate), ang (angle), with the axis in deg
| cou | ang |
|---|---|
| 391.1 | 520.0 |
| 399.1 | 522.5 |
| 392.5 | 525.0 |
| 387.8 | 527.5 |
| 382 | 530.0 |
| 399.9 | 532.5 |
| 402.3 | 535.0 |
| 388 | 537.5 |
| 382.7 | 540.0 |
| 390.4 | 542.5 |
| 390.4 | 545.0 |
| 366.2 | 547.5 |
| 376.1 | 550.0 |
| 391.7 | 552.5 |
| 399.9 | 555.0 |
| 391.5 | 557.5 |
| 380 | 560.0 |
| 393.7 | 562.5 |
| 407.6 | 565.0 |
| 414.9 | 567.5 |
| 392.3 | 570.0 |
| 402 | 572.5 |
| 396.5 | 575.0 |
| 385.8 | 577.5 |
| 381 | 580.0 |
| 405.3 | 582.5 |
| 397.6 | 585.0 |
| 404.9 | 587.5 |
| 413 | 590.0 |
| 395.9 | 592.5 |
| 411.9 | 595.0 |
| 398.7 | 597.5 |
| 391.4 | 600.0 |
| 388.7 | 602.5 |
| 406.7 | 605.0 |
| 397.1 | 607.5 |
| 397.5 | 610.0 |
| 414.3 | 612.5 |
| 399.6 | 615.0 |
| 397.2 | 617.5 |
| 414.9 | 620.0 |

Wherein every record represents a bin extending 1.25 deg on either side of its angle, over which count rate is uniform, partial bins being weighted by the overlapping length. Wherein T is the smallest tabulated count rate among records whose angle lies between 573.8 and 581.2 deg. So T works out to 381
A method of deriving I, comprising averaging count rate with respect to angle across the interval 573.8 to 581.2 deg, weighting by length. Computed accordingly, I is 388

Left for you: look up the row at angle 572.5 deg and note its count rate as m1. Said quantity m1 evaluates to 402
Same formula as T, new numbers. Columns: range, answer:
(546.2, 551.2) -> 366.2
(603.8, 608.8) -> 397.1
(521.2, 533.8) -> 382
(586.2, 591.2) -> 404.9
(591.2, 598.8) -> 395.9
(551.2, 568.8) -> 380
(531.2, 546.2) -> 382.7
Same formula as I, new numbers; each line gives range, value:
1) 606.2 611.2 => 397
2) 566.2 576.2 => 401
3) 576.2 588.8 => 395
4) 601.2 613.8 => 401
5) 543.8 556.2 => 385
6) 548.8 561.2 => 388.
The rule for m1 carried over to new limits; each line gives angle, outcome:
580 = 381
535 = 402.3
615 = 399.6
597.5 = 398.7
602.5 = 388.7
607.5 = 397.1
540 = 382.7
